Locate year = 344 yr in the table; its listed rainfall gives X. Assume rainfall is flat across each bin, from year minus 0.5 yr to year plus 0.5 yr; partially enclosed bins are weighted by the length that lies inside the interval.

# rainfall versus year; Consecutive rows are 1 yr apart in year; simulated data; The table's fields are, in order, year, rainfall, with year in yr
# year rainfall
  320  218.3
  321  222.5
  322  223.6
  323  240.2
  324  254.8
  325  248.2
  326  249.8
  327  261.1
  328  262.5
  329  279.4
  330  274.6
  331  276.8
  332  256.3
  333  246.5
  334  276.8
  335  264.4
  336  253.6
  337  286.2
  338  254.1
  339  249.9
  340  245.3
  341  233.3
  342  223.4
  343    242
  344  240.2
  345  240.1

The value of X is 240.2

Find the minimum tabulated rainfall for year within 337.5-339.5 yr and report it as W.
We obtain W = 249.9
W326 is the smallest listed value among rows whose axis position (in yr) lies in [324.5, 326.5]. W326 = 248.2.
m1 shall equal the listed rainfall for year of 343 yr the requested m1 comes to 242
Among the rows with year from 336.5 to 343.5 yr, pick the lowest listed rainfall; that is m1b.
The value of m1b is 223.4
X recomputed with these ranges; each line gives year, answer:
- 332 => 256.3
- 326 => 249.8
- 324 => 254.8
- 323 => 240.2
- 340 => 245.3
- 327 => 261.1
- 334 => 276.8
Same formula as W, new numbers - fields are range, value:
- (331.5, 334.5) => 246.5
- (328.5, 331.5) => 274.6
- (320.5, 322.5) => 222.5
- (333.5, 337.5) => 253.6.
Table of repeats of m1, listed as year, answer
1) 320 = 218.3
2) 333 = 246.5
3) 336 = 253.6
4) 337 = 286.2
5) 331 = 276.8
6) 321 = 222.5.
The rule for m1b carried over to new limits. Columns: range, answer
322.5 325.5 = 240.2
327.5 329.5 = 262.5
